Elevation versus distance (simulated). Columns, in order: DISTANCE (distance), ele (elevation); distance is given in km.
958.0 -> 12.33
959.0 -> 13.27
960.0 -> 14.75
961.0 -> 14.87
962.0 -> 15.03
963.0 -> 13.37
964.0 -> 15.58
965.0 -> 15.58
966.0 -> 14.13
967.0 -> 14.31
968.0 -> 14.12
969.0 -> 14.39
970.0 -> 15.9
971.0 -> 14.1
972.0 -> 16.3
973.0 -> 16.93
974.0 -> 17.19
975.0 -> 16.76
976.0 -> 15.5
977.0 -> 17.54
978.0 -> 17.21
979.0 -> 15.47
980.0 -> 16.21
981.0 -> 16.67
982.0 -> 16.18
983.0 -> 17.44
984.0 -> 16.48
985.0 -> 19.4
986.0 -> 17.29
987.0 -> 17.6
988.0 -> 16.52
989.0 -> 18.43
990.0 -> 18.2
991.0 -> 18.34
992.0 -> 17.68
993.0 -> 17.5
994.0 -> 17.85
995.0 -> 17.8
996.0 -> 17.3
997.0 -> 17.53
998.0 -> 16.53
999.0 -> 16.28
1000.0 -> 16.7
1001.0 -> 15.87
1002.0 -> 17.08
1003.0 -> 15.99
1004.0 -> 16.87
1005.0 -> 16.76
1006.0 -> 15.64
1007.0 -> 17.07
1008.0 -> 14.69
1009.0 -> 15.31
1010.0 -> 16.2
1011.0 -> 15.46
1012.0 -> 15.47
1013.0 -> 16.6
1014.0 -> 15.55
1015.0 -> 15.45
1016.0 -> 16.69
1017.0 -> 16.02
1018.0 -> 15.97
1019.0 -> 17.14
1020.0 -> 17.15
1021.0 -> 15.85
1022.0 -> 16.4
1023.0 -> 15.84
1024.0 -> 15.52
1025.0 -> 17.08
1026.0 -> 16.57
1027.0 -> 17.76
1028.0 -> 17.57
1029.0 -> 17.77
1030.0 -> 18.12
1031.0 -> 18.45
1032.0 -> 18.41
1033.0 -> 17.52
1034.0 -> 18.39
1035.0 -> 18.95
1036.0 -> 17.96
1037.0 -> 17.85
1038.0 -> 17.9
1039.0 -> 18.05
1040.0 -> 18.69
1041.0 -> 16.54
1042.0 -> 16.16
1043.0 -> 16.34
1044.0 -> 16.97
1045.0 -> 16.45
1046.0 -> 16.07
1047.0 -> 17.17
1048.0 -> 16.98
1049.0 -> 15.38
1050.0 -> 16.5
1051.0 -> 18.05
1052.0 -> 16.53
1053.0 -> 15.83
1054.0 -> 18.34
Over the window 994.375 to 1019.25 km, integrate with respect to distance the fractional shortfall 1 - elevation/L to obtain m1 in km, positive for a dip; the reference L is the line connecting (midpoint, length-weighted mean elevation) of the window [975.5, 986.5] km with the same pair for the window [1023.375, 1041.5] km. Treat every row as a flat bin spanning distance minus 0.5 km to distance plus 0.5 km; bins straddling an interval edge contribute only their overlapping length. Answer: 1.39 km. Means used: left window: 16.9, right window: 17.7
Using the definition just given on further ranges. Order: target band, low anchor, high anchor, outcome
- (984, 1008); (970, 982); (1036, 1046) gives -0.8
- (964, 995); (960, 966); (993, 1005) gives -1.5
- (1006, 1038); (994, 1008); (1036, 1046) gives 0.3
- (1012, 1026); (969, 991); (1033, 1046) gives 0.8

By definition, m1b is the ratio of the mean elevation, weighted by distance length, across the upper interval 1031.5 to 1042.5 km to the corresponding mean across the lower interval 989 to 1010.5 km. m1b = 1.06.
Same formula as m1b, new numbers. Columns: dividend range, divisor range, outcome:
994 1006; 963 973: 1.12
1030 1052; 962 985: 1.10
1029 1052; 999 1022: 1.08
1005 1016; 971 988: 0.94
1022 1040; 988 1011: 1.05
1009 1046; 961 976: 1.11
